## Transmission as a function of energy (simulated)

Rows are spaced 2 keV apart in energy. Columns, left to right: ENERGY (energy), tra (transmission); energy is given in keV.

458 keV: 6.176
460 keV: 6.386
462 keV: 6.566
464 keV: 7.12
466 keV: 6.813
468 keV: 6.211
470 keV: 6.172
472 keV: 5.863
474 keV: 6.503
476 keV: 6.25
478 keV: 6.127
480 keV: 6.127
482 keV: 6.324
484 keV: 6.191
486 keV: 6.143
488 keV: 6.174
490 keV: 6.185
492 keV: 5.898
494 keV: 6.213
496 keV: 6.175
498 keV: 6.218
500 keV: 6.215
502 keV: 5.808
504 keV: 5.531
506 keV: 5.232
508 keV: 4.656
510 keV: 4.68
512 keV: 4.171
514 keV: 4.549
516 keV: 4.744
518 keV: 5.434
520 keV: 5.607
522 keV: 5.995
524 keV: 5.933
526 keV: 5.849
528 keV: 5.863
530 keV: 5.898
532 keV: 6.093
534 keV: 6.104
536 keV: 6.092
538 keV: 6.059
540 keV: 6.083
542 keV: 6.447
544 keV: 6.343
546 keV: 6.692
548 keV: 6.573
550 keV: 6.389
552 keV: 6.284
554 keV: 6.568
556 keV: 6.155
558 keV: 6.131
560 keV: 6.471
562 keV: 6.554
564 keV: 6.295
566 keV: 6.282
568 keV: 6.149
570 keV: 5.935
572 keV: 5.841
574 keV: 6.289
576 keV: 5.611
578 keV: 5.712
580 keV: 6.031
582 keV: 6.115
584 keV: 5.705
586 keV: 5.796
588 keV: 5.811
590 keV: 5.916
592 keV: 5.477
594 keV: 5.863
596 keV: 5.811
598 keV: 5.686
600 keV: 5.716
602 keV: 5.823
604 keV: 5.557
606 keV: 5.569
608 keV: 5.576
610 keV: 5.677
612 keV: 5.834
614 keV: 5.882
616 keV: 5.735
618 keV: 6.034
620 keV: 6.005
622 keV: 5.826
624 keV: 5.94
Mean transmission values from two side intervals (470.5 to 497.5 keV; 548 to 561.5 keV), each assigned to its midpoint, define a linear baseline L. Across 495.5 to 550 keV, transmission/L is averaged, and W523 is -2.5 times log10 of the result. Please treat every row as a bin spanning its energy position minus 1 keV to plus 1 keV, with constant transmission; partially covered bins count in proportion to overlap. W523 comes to 0.09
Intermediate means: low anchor 6.17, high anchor 6.36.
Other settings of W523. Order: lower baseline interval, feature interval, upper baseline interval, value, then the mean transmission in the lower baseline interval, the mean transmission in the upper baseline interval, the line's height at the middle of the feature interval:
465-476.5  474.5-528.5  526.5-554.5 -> 0.10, 6.3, 6.24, 6.27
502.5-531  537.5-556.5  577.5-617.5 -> -0.16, 5.3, 5.77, 5.48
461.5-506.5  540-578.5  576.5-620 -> -0.06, 6.18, 5.78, 5.92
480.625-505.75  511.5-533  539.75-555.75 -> 0.14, 6.06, 6.43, 6.26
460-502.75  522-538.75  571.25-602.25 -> 0.01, 6.26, 5.83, 6.06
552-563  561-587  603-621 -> 0.03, 6.37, 5.76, 6.18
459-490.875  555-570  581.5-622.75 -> -0.06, 6.32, 5.78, 5.95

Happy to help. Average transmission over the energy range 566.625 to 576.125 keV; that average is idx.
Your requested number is 6.01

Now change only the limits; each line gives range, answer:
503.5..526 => 5.16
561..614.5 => 5.87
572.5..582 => 5.93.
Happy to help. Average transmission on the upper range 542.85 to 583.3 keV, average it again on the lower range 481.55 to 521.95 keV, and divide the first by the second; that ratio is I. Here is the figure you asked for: 1.11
